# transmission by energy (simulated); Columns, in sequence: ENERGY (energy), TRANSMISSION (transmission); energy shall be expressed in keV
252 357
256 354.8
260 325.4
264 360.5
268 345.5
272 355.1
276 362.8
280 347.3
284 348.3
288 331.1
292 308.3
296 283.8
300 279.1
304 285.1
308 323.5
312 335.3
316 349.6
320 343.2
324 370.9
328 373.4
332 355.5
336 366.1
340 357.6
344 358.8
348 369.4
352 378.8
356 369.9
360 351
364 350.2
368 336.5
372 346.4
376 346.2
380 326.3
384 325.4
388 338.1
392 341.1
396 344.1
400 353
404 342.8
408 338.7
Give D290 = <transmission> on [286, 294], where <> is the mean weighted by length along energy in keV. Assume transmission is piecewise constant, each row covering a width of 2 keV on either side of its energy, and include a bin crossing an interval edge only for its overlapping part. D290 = 320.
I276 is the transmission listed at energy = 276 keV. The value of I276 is 362.8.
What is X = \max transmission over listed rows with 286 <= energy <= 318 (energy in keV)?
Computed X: 349.6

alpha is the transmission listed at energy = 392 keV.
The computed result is 341.1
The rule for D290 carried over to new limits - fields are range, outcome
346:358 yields 373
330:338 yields 361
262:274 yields 354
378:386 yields 326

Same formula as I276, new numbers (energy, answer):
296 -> 283.8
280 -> 347.3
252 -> 357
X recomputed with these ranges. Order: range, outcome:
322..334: 373.4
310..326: 370.9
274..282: 362.8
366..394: 346.4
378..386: 326.3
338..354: 378.8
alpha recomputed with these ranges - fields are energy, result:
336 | 366.1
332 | 355.5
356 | 369.9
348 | 369.4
